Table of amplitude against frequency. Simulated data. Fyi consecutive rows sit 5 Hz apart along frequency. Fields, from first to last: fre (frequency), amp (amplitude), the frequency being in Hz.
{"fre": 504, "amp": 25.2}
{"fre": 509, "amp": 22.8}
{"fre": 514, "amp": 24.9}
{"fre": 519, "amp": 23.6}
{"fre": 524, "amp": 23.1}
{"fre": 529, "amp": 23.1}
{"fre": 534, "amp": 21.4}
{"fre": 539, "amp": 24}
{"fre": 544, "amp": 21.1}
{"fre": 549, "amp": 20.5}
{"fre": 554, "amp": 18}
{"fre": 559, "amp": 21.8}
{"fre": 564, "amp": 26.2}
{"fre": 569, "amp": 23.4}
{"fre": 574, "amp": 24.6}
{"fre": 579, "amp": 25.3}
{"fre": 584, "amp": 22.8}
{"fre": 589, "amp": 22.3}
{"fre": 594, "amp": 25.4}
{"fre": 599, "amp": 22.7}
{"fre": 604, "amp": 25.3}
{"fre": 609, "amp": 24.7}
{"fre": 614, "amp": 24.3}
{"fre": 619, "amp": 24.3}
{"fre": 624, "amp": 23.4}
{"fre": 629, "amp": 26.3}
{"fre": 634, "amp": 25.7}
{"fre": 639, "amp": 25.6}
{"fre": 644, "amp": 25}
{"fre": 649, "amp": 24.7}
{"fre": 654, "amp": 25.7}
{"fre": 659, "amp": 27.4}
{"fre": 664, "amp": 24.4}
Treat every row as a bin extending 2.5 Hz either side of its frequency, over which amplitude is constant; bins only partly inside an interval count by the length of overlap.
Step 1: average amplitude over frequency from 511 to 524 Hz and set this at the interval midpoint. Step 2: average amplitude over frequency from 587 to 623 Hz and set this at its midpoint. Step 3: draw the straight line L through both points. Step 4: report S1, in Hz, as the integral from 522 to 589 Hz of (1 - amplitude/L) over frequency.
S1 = 3.8 Hz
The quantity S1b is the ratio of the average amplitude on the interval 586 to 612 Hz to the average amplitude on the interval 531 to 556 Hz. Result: 1.14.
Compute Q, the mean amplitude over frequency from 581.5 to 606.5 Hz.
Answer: 23.7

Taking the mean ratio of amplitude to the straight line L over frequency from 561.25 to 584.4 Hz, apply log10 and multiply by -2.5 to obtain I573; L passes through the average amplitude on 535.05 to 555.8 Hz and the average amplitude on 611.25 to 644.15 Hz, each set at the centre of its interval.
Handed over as -0.10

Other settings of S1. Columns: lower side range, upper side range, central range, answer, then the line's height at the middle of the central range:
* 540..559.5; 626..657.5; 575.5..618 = -2.0 Hz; 23.1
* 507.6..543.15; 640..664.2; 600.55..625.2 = 0.4 Hz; 24.8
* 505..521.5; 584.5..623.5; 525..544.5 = 1.1 Hz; 23.9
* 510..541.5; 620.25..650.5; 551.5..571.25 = 1.3 Hz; 23.9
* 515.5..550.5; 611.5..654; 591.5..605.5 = -0.2 Hz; 24.1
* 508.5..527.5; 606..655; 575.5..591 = 0.5 Hz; 24.4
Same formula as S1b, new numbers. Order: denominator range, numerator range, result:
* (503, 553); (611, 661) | 1.11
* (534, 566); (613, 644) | 1.14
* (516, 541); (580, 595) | 1.02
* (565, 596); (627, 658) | 1.06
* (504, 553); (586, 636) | 1.08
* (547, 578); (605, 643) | 1.10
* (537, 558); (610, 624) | 1.16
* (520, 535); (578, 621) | 1.06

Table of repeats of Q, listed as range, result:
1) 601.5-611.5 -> 25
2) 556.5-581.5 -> 24.3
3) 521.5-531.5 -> 23.1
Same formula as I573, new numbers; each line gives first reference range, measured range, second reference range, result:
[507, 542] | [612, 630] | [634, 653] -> 0.018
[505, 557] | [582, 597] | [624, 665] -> 0.022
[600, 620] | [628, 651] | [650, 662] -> 0.008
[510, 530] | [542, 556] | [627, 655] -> 0.208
